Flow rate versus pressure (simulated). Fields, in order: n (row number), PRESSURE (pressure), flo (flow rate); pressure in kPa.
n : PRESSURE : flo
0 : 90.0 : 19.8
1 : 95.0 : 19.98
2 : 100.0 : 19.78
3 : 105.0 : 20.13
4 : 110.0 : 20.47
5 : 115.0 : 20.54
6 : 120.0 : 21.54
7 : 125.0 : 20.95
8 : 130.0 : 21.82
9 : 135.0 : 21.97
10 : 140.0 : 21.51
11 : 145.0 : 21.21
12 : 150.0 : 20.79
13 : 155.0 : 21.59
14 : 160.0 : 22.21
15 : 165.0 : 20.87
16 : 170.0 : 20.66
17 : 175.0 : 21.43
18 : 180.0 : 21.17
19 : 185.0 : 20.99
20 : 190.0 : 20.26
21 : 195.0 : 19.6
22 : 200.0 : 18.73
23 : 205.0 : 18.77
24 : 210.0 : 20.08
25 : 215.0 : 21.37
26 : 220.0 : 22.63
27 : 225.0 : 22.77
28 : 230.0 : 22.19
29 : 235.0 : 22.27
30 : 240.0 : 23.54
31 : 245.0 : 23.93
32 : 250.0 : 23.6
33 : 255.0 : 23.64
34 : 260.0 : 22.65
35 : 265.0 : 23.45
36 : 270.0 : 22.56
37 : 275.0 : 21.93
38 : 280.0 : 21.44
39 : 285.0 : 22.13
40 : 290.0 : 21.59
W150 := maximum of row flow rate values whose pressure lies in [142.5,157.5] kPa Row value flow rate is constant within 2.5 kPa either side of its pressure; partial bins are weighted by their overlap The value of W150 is 21.59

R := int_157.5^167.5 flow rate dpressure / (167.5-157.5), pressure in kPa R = 21.5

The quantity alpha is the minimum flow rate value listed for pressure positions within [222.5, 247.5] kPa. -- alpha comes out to 22.19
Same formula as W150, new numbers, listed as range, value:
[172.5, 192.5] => 21.43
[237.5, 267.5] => 23.93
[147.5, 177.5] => 22.21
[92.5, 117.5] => 20.54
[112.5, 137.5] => 21.97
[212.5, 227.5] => 22.77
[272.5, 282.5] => 21.93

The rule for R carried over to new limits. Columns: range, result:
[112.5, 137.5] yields 21.4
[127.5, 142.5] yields 21.8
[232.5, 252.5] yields 23.3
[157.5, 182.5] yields 21.3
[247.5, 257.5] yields 23.6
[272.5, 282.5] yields 21.7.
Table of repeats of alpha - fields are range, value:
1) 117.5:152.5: 20.79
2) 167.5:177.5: 20.66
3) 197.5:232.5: 18.73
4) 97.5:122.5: 19.78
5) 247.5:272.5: 22.56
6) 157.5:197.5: 19.6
